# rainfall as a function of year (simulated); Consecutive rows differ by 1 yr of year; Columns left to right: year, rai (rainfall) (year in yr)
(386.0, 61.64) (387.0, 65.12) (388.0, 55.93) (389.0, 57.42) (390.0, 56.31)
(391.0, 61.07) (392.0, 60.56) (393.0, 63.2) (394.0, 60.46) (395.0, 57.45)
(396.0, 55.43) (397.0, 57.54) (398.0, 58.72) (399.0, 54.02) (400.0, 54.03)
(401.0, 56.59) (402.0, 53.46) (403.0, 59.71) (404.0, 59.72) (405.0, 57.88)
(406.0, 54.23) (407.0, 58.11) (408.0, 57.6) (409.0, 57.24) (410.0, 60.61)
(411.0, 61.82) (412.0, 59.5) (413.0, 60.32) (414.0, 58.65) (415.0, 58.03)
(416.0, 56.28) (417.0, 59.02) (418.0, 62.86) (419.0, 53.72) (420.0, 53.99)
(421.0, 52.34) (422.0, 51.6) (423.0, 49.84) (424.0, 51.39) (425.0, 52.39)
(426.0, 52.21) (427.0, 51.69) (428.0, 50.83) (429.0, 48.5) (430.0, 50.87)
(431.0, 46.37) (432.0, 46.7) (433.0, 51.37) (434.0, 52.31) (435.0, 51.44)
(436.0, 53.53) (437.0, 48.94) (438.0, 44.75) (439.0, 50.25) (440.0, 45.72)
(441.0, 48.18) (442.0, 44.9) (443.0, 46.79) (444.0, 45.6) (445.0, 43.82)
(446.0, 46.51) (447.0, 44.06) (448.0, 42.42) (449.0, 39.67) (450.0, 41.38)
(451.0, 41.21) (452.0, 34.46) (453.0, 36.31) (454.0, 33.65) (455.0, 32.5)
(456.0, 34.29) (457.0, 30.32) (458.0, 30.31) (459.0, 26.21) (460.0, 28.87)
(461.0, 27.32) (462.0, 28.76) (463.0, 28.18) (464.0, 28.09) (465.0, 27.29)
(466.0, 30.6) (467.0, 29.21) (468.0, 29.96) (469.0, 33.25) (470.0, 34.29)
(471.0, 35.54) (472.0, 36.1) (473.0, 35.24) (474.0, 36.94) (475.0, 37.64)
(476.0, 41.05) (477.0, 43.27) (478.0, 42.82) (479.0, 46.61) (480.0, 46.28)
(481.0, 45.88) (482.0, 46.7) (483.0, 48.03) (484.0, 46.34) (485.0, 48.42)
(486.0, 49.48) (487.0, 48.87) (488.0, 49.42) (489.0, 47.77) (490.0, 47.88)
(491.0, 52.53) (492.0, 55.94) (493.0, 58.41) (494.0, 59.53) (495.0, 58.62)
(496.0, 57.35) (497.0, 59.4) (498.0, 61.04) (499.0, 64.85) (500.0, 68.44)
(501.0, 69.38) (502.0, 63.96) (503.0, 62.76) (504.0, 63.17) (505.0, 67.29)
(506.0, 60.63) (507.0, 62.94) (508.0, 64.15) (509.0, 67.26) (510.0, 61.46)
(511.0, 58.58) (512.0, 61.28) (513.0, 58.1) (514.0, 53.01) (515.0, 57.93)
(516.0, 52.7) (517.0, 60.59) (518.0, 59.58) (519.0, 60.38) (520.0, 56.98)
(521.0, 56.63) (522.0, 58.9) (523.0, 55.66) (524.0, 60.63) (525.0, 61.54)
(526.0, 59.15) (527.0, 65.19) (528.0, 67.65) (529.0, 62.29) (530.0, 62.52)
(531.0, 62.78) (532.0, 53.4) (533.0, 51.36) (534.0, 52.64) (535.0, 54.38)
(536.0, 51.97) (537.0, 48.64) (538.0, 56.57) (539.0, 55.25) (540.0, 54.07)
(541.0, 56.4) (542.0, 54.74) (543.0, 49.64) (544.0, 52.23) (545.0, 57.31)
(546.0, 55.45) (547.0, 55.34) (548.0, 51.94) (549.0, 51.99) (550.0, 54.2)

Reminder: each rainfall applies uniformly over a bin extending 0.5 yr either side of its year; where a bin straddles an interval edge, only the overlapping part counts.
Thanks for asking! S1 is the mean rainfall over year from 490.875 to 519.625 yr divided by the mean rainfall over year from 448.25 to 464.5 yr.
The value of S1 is 1.86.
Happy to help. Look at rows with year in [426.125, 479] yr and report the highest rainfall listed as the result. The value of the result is 53.53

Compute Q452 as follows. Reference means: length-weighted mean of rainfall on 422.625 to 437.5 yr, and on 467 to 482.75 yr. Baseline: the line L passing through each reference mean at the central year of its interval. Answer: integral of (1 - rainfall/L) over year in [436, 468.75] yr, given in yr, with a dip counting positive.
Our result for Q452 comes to 5.7 yr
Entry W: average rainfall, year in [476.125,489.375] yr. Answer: 46.7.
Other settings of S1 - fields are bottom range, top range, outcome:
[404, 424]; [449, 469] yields 0.56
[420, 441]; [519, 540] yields 1.15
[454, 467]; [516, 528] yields 2.02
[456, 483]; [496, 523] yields 1.74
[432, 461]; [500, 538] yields 1.44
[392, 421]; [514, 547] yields 0.99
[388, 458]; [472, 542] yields 1.08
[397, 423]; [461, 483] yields 0.64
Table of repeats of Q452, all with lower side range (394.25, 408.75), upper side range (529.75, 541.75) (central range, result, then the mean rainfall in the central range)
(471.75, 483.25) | 2.8 yr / 42.2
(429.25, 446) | 2.4 yr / 48.2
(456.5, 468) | 5.6 yr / 28.7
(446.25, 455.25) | 2.8 yr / 38.8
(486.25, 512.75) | -2.0 yr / 59.6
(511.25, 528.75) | -1.3 yr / 59.2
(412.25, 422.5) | 0.0 yr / 56.7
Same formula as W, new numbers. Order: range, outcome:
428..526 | 48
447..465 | 33.3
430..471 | 39.1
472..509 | 53.3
